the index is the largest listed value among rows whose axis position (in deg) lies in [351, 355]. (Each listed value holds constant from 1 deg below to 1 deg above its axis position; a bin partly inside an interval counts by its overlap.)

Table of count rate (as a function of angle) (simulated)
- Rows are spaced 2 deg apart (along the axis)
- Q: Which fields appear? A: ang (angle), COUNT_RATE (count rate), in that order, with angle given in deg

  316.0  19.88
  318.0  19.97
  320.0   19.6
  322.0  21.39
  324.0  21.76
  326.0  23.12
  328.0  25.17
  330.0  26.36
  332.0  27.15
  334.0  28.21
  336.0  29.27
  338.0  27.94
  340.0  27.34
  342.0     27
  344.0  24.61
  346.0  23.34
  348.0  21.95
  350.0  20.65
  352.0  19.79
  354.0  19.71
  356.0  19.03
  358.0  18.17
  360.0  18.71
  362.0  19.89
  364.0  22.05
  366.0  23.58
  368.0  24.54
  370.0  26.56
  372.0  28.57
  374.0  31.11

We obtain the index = 19.79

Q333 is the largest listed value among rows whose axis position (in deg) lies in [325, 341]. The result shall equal 29.27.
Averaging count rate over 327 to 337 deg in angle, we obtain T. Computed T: 27.2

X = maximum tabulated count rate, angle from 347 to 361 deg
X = 21.95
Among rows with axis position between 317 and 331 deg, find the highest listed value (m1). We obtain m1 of 26.36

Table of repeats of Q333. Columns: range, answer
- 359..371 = 26.56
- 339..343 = 27.34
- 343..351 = 24.61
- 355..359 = 19.03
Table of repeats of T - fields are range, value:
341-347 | 25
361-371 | 23.3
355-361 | 18.6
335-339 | 28.6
